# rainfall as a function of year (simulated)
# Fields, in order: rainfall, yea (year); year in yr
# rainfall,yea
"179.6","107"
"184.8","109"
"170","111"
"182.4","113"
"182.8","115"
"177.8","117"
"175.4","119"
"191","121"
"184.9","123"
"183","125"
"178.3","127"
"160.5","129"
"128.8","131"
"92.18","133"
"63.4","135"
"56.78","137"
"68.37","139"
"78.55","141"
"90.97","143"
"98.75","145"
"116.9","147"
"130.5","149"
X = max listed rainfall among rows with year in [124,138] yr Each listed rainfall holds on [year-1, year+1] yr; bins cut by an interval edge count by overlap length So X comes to 183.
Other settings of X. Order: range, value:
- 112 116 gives 182.8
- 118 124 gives 191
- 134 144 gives 90.97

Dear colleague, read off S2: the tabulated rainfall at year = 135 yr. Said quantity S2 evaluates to 63.4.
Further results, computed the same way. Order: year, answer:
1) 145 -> 98.75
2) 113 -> 182.4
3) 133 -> 92.18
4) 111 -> 170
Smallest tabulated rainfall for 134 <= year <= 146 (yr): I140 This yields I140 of 56.78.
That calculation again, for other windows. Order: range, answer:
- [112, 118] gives 177.8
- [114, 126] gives 175.4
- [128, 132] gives 128.8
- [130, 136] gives 63.4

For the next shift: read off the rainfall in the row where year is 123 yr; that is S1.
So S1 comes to 184.9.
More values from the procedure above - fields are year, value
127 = 178.3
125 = 183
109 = 184.8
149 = 130.5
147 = 116.9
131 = 128.8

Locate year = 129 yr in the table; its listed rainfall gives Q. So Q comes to 160.5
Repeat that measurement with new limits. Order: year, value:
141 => 78.55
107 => 179.6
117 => 177.8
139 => 68.37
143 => 90.97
